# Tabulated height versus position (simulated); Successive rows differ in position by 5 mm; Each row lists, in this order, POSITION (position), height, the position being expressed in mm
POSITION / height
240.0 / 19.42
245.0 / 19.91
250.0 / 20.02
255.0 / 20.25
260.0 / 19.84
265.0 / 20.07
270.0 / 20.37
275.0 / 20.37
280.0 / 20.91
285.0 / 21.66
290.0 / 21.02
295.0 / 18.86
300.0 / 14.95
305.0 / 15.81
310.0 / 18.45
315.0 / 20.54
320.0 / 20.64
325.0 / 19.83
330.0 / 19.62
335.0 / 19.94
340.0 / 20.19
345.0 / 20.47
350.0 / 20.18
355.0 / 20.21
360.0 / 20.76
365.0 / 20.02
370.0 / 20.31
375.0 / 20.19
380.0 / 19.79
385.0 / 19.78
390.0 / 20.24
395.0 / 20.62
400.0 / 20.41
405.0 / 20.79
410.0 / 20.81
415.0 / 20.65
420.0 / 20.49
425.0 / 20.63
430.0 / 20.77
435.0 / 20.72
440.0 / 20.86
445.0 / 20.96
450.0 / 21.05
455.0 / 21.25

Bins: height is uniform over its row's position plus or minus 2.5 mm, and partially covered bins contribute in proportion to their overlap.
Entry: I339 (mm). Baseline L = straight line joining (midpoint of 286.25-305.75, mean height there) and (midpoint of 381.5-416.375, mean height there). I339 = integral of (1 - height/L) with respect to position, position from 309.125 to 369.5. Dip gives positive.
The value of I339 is -3.3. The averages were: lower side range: 18.1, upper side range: 20.4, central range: 20.1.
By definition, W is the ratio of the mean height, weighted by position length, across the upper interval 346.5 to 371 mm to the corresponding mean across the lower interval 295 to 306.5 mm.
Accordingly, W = 1.26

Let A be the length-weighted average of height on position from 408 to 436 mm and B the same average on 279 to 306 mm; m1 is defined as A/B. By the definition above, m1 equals 1.1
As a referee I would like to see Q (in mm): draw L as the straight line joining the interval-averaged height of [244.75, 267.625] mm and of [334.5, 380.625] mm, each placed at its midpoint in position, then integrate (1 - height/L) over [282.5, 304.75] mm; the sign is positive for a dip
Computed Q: 1.5 mm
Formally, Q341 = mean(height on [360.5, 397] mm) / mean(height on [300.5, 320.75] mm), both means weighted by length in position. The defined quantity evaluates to 1.10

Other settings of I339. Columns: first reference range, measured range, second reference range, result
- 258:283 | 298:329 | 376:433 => 2.9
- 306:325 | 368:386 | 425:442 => 0.1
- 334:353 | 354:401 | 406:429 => 0.4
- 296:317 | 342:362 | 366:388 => -1.3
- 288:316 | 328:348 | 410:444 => -1.3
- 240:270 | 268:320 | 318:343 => 1.7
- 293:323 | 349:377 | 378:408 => -1.0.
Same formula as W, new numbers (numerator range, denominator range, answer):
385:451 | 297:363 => 1.07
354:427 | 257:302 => 1.03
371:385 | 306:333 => 1.02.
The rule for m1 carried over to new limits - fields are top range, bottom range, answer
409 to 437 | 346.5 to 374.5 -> 1.02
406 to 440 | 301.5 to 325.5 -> 1.10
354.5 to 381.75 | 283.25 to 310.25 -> 1.10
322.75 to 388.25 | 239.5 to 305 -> 1.02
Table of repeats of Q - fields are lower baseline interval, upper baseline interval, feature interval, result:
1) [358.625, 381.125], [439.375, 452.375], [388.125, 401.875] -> 0.0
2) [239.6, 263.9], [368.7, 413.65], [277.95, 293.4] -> -0.8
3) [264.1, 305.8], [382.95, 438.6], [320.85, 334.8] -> 0.0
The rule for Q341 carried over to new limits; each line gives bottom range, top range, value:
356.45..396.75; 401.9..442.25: 1.02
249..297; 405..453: 1.02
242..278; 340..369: 1.01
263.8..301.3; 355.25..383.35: 1.01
